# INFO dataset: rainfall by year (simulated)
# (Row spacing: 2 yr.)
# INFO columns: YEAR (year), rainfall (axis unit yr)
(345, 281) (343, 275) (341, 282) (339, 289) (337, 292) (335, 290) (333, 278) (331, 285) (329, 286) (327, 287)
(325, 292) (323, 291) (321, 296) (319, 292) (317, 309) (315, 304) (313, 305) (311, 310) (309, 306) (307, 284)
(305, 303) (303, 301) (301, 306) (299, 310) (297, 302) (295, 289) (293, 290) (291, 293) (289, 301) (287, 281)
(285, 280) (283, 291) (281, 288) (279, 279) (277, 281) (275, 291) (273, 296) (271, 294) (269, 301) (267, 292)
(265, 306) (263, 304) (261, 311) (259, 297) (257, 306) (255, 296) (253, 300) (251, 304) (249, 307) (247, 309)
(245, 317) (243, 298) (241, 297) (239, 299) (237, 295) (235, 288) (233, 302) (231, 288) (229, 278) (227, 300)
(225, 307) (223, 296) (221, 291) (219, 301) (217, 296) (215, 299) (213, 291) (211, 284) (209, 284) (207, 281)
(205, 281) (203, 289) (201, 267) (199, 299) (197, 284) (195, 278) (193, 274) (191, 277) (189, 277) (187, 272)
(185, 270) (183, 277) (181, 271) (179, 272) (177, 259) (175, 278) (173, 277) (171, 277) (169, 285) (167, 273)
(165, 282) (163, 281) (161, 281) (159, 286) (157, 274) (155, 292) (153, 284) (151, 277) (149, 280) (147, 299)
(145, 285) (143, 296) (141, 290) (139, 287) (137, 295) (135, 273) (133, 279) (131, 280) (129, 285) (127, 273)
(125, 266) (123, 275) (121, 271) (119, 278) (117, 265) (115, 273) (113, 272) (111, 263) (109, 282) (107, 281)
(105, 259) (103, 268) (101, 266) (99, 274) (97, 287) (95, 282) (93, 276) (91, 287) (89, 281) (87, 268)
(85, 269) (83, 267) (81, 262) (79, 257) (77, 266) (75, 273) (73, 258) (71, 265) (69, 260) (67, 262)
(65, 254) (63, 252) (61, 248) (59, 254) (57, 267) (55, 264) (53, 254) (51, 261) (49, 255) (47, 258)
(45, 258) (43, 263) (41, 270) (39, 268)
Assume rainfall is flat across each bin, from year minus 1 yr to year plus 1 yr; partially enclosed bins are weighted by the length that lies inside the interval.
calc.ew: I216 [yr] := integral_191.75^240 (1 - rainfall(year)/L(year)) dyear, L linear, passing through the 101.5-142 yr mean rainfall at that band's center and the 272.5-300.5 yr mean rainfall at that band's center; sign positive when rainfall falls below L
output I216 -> -0.87 yr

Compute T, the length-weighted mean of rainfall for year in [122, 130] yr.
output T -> 275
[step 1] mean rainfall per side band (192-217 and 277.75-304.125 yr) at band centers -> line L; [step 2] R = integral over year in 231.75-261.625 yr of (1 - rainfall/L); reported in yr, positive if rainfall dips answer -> -1.31 yr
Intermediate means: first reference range 285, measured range 302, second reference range 293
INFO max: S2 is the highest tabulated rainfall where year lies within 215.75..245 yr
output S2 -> 317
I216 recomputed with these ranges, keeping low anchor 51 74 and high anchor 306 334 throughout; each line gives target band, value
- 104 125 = -0.48 yr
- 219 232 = -0.59 yr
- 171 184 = 0.08 yr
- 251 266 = -0.89 yr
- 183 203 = -0.11 yr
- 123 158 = -1.79 yr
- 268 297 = -0.07 yr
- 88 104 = -0.90 yr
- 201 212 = -0.15 yr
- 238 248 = -0.71 yr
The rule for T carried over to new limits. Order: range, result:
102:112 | 271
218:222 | 296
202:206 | 285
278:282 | 284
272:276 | 294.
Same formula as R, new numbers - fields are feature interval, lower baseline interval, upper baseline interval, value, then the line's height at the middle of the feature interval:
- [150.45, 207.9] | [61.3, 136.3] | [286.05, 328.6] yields 0.5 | 281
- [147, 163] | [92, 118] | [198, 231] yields -0.1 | 281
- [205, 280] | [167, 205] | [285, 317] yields -2.2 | 288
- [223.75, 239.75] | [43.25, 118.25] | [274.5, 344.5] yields -0.6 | 284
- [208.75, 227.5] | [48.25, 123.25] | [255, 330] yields -0.6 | 286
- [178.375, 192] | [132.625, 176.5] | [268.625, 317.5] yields 0.6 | 286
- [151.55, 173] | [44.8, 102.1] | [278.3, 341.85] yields -0.4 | 276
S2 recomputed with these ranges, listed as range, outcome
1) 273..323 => 310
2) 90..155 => 299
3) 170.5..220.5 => 301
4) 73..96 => 287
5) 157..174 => 286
